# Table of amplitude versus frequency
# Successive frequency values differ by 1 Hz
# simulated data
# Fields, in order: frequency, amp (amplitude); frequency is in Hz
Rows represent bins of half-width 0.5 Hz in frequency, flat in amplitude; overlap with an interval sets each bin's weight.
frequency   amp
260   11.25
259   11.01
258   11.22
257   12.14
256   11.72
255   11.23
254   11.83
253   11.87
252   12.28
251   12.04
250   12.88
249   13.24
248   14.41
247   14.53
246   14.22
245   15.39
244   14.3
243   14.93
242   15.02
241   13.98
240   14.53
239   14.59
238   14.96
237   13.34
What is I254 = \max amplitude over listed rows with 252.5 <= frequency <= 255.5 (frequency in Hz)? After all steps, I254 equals 11.87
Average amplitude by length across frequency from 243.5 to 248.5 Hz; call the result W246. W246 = 14.6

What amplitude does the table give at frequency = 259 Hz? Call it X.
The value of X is 11.01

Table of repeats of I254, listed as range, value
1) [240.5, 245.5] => 15.39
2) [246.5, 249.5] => 14.53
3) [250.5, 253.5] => 12.28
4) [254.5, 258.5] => 12.14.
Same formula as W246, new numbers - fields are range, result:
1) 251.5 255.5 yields 11.8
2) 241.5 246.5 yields 14.8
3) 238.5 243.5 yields 14.6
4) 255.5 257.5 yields 11.9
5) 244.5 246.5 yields 14.8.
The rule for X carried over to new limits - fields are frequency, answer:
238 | 14.96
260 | 11.25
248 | 14.41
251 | 12.04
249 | 13.24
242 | 15.02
